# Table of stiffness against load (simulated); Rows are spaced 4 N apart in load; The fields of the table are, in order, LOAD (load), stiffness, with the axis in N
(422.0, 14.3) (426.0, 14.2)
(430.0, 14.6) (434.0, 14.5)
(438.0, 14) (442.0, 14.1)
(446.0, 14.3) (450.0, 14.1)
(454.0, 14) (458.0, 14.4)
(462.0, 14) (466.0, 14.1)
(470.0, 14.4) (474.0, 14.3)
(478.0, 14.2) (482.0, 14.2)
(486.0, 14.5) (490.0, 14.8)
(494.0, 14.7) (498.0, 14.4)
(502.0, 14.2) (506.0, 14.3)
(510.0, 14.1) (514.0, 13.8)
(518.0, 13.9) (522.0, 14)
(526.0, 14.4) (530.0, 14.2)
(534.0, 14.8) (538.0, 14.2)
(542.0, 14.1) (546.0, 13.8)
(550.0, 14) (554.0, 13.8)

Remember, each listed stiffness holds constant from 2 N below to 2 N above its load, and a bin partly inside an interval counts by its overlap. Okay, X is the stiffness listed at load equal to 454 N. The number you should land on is 14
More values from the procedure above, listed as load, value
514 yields 13.8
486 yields 14.5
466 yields 14.1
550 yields 14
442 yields 14.1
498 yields 14.4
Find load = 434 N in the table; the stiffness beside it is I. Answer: 14.5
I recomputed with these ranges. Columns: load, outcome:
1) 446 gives 14.3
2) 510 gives 14.1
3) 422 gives 14.3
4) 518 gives 13.9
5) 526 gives 14.4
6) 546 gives 13.8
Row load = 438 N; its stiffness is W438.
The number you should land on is 14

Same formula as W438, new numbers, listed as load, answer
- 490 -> 14.8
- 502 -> 14.2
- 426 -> 14.2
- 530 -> 14.2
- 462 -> 14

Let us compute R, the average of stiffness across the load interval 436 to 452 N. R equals 14.1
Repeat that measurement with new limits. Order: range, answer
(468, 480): 14.3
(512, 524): 13.9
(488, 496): 14.8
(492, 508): 14.4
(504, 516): 14.1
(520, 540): 14.3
